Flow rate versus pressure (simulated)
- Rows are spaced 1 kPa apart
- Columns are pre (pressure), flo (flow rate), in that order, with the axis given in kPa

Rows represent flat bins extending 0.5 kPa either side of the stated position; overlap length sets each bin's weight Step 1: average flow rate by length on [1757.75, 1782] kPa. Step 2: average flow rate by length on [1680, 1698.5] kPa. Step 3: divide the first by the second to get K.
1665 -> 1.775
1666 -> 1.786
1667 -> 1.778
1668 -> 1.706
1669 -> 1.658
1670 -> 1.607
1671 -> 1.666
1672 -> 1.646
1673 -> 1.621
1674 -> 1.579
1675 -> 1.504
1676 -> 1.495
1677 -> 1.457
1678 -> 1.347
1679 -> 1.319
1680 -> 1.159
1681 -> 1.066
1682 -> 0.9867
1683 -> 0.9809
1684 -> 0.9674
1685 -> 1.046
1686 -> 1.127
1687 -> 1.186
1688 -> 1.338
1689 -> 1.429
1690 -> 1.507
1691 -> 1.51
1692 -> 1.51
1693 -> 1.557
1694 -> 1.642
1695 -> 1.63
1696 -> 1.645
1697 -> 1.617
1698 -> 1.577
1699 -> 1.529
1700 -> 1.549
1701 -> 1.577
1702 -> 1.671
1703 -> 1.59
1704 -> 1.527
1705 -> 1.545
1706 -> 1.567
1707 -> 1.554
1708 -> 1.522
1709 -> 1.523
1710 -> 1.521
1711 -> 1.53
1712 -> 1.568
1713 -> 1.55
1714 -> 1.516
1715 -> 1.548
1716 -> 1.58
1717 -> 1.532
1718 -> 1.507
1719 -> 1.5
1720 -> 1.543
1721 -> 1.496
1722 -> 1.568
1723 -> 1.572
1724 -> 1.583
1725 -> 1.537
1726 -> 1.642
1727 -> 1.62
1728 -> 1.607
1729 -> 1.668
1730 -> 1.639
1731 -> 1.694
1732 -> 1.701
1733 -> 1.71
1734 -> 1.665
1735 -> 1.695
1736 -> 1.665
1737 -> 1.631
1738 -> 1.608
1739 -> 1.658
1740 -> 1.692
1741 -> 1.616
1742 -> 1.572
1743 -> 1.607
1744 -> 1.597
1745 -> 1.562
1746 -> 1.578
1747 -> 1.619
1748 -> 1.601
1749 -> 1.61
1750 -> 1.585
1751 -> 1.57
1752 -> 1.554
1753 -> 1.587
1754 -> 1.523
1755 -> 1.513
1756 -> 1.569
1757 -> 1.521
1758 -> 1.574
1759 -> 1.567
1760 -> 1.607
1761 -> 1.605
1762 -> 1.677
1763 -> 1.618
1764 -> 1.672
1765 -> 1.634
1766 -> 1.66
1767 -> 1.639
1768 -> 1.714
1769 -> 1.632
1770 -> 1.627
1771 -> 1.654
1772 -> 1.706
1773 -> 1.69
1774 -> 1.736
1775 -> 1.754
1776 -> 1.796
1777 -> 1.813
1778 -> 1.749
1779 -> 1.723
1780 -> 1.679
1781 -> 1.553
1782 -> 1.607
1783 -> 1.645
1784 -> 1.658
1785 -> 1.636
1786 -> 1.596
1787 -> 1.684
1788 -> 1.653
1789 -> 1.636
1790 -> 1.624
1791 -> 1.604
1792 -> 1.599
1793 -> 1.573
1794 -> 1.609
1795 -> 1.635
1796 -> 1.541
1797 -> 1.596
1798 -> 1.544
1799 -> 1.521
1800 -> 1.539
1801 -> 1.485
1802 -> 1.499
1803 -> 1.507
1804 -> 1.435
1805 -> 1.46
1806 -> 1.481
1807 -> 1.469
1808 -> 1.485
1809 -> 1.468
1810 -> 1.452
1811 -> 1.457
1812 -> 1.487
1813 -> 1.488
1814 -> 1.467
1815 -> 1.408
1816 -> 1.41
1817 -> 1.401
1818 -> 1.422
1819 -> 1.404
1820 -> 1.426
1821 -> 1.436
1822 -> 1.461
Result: 1.24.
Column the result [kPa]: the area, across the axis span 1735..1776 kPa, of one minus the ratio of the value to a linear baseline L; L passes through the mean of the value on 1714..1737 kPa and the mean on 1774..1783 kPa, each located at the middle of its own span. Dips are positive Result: 0.9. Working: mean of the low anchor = 1.6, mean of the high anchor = 1.71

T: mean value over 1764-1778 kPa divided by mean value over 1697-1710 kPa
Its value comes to 1.1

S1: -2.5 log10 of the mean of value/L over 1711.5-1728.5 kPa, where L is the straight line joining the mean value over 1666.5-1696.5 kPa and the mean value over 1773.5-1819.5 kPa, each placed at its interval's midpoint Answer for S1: -0.06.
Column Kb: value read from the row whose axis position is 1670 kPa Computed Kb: 1.607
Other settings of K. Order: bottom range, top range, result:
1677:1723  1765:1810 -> 1.11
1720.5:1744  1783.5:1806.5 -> 0.96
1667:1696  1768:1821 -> 1.11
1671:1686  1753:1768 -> 1.23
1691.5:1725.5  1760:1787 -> 1.07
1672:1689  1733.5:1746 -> 1.27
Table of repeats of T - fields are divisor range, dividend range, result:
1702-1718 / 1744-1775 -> 1.04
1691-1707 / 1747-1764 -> 1.00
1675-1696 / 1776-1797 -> 1.24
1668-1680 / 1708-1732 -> 1.03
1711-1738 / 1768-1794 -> 1.04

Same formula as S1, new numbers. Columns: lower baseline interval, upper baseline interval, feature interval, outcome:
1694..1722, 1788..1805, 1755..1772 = -0.04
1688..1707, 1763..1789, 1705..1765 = 0.02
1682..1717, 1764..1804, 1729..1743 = -0.08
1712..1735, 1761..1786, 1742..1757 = 0.04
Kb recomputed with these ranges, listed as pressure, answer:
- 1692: 1.51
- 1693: 1.557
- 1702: 1.671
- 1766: 1.66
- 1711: 1.53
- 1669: 1.658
